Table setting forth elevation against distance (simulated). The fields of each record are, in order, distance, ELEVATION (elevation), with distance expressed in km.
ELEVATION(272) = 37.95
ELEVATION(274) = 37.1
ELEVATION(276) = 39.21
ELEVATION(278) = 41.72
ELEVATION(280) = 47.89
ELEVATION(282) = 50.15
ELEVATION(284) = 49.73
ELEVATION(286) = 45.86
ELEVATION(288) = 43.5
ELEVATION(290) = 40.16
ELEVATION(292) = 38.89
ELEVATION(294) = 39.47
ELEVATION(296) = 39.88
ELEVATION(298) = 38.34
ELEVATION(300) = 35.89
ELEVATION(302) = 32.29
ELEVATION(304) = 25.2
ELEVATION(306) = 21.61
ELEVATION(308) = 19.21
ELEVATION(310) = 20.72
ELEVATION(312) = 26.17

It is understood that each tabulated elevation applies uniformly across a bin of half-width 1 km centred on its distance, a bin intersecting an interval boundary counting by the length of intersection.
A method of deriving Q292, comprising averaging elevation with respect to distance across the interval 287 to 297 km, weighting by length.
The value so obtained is 40.4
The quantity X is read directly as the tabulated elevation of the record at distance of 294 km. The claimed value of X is 39.47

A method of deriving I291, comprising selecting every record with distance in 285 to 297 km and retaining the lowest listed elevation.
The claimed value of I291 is 38.89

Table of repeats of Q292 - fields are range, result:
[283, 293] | 43.6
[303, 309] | 22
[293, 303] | 37.2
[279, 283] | 49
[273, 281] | 41.5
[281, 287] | 48.6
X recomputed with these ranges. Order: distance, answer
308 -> 19.21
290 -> 40.16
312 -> 26.17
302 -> 32.29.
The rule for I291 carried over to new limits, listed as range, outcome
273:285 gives 37.1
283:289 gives 43.5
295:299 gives 38.34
